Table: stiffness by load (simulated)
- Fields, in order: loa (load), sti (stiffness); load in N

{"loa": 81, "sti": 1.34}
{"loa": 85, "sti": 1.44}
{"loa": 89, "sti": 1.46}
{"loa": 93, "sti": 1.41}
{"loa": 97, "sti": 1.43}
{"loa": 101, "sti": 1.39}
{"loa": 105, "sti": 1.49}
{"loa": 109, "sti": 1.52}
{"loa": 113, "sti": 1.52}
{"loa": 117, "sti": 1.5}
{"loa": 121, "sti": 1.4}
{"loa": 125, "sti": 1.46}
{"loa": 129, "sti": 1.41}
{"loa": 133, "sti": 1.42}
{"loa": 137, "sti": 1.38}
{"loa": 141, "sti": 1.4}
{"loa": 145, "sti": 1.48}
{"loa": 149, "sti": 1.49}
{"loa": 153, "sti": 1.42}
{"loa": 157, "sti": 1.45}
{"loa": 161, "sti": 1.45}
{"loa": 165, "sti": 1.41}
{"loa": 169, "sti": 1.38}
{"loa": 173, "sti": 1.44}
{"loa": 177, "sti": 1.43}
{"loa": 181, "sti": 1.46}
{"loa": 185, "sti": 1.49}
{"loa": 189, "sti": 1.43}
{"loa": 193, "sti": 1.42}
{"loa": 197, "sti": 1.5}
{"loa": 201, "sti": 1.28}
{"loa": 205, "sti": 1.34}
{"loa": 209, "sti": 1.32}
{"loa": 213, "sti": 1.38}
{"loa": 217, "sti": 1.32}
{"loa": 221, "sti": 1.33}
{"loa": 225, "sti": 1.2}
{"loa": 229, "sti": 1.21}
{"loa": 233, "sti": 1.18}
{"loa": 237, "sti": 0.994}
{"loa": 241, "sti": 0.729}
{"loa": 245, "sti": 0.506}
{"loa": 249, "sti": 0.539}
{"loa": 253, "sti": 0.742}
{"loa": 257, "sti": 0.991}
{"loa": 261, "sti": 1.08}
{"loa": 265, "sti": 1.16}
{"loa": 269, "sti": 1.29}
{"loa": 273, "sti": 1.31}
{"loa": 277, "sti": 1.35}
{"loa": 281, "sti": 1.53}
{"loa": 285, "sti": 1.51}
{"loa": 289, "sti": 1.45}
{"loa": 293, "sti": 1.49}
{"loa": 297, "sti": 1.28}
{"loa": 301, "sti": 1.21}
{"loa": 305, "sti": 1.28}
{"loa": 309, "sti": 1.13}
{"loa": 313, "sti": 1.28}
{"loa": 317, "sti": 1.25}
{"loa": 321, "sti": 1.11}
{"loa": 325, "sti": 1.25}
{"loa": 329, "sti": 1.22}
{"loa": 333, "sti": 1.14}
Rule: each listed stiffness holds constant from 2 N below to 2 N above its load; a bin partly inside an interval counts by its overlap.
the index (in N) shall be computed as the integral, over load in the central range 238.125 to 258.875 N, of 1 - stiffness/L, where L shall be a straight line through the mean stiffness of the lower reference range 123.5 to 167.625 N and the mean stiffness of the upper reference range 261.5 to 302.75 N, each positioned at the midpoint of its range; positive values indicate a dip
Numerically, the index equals 10.0 N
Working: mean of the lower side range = 1.43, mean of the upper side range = 1.35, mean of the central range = 0.712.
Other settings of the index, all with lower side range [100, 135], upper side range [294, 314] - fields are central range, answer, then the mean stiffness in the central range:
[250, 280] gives 3.8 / 1.13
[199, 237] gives 2.1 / 1.27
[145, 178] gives -0.7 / 1.44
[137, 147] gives 0.0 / 1.43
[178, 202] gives -1.0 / 1.44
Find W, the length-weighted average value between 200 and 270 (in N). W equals 1.08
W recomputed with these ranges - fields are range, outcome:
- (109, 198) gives 1.44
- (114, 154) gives 1.44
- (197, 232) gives 1.31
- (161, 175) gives 1.42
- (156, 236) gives 1.37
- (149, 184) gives 1.44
